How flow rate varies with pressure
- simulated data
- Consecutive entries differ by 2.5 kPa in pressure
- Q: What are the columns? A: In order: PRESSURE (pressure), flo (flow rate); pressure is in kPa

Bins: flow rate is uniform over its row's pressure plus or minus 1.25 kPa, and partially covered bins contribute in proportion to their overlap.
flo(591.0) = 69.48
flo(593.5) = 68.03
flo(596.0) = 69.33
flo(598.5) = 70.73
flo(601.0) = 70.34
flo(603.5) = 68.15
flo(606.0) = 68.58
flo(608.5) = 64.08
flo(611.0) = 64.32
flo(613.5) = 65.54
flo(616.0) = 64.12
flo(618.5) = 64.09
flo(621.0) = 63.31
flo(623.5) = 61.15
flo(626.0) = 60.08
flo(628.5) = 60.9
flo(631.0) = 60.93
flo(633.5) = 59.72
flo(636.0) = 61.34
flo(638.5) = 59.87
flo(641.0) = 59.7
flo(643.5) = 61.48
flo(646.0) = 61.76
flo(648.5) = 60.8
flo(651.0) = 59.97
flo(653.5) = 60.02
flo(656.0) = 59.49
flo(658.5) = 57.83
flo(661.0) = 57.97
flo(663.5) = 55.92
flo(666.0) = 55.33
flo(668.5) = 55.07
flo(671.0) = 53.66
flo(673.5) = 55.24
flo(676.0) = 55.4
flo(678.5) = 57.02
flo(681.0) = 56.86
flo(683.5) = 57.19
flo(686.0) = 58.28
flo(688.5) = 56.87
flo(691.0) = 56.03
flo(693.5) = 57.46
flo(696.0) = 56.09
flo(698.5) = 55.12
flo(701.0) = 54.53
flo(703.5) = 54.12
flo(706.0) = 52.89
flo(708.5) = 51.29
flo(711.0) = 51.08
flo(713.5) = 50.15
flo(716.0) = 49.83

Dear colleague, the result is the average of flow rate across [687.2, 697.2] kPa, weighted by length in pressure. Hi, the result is 56.6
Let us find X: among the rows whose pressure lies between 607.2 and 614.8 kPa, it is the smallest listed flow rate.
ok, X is 64.08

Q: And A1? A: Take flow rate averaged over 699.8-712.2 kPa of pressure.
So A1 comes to 52.8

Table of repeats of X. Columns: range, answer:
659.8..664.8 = 55.92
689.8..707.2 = 52.89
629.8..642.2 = 59.7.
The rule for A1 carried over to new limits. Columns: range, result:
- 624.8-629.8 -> 60.5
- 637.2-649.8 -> 60.7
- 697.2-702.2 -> 54.8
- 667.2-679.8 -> 55.3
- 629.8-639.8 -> 60.5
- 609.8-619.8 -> 64.5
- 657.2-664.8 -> 57.2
